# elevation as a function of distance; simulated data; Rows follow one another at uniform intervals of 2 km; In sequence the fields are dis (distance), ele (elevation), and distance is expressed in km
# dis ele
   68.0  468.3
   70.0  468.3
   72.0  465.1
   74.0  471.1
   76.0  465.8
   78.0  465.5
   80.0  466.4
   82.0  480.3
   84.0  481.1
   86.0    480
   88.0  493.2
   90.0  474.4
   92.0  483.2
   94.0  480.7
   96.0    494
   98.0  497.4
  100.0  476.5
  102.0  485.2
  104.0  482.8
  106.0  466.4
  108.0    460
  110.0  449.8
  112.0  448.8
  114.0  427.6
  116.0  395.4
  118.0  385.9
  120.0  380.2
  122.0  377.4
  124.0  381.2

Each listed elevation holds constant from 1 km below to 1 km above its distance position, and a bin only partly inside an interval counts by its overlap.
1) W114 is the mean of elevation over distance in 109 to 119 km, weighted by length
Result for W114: 422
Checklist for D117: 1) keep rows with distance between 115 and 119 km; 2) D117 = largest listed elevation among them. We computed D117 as 395.4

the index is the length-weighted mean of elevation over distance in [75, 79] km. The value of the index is 466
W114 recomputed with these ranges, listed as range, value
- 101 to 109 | 474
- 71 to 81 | 467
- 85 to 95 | 482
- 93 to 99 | 491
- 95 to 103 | 488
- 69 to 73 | 467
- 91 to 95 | 482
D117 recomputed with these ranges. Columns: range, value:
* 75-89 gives 493.2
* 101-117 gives 485.2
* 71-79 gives 471.1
